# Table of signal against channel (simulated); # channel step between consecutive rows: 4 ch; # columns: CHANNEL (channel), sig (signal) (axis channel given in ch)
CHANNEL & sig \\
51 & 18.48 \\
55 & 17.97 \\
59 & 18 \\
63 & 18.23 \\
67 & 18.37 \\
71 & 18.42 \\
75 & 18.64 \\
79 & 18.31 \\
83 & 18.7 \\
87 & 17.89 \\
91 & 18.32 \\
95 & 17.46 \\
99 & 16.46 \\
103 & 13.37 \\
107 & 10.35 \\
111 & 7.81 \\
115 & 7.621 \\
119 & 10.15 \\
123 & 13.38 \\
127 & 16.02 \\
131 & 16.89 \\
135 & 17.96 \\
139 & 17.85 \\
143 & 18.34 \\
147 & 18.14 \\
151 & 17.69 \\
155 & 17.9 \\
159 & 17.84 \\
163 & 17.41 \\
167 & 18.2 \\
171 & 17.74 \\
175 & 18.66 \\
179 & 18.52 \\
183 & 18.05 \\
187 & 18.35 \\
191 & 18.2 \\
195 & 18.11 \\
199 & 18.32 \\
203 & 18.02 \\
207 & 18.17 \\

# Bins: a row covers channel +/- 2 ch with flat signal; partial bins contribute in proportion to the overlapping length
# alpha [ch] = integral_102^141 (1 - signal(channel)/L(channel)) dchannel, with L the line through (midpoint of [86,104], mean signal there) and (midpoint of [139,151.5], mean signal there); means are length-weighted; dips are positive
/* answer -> 9.8 ch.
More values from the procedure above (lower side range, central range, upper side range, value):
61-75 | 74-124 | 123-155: 9.83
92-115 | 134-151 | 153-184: -2.22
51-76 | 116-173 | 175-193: 5.13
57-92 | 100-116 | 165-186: 6.96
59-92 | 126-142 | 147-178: 0.67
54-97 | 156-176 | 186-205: 0.29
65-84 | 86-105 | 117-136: 0.40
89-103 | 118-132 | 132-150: 2.71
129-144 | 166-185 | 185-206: -0.21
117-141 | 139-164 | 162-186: -1.74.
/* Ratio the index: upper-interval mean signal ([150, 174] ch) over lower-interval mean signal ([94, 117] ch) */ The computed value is 1.5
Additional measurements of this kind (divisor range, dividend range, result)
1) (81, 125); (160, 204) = 1.32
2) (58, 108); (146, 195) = 1.05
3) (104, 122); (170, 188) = 1.93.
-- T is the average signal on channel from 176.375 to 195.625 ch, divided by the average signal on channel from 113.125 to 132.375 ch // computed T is 1.44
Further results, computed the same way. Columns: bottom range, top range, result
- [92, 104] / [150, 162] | 1.10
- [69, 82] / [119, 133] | 0.79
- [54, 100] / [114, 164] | 0.89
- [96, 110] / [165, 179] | 1.37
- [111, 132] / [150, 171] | 1.47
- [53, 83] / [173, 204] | 1.00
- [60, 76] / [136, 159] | 0.98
